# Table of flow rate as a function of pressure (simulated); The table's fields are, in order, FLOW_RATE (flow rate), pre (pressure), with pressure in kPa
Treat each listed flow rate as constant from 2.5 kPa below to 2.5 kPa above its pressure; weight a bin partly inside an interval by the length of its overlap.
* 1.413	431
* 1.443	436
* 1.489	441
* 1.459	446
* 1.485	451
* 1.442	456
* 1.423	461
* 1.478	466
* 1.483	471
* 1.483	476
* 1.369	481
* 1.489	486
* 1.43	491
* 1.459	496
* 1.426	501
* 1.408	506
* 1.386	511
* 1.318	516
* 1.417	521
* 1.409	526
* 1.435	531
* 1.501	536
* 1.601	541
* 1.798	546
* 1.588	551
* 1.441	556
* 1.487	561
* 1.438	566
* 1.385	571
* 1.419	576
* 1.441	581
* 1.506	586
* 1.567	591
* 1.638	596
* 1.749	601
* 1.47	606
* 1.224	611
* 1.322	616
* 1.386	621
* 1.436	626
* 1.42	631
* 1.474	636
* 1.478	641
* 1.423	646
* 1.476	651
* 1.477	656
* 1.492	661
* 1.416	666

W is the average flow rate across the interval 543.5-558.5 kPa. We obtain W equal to 1.61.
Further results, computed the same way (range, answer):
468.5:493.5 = 1.45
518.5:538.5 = 1.44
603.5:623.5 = 1.35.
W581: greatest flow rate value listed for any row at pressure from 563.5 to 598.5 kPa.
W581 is 1.638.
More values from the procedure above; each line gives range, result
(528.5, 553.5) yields 1.798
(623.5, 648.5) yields 1.478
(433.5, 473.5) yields 1.489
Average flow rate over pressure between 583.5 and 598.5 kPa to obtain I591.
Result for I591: 1.57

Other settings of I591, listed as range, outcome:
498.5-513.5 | 1.41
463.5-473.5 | 1.48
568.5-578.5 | 1.4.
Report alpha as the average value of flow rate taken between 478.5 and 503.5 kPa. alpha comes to 1.43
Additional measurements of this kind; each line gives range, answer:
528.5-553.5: 1.58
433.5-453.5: 1.47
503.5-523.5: 1.38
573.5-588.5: 1.46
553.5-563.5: 1.46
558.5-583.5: 1.43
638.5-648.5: 1.45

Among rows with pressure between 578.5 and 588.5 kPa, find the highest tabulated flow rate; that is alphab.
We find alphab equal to 1.506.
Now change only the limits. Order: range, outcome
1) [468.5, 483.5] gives 1.483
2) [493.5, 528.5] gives 1.459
